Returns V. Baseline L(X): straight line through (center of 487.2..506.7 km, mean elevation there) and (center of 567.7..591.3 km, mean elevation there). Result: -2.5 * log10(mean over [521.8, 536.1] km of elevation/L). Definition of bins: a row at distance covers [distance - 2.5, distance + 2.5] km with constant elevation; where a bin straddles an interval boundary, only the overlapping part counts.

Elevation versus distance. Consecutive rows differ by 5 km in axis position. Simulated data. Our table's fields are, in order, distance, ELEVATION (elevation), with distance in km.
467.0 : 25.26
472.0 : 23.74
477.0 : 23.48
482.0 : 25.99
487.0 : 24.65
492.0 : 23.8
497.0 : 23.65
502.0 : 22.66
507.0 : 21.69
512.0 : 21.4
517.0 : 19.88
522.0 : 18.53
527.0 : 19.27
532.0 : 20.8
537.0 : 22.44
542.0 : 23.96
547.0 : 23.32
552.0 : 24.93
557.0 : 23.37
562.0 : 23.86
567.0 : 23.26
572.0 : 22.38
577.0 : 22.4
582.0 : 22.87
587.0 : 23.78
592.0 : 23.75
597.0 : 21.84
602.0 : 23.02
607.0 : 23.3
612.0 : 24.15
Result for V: 0.159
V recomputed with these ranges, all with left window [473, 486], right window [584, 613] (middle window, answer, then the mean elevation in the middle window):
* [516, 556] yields 0.10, 21.8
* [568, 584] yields 0.04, 22.6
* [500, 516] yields 0.12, 21.7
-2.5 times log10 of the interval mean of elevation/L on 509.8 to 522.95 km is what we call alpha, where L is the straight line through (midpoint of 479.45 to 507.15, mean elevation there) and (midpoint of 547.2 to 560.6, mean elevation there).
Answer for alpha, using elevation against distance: 0.19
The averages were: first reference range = 23.9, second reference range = 24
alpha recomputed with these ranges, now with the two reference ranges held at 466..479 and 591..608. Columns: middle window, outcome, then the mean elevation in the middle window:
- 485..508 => 0.02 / 23.4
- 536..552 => -0.01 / 23.6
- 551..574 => -0.01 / 23.5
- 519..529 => 0.24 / 18.9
